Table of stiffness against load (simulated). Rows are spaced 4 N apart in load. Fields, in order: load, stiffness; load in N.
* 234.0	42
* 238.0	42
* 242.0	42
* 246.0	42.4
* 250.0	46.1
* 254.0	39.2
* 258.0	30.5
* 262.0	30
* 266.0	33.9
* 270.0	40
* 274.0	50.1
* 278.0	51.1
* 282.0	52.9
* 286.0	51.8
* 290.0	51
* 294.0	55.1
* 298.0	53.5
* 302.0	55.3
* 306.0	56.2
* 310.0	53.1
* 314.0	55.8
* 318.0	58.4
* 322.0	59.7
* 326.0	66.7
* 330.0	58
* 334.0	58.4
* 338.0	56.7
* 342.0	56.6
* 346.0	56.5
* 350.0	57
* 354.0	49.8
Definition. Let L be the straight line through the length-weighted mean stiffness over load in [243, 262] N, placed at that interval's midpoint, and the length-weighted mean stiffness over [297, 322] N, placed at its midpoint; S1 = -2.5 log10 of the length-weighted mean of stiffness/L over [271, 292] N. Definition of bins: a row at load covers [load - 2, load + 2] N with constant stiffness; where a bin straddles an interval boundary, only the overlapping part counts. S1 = -0.08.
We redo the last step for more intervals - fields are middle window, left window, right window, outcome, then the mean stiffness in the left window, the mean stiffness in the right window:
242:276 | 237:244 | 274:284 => 0.18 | 42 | 51.6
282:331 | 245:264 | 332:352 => -0.15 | 37.4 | 57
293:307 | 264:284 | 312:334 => -0.04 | 45.6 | 59.6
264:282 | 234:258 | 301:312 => 0.06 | 41.3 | 54.8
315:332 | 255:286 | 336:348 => -0.15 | 41.8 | 56.6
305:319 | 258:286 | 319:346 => -0.04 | 42.7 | 59.1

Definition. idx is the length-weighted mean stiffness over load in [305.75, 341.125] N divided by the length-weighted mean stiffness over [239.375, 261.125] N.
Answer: 1.47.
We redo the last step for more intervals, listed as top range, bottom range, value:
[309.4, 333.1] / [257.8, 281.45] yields 1.45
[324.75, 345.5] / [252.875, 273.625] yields 1.65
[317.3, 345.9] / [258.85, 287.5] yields 1.36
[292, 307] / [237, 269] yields 1.44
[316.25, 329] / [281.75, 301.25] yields 1.16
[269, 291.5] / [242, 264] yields 1.31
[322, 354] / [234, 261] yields 1.45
